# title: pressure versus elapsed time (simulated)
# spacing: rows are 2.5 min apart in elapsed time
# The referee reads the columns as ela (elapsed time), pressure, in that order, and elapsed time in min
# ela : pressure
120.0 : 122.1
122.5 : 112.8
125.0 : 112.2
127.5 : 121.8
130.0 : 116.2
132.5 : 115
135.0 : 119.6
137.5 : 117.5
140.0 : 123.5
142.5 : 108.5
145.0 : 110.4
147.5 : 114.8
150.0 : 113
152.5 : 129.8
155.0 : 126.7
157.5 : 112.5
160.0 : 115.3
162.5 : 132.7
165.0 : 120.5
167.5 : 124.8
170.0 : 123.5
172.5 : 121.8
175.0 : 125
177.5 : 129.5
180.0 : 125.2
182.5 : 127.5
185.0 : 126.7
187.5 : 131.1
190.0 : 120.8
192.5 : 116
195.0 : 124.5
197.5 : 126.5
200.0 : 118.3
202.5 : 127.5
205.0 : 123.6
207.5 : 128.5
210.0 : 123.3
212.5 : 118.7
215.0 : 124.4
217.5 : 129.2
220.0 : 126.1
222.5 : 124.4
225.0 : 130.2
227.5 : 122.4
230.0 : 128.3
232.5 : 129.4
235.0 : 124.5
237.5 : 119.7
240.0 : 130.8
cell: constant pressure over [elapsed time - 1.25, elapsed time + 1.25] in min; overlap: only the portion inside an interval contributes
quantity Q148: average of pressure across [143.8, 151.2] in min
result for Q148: 113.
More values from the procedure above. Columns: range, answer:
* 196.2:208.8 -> 125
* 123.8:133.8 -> 116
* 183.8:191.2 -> 126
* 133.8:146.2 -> 116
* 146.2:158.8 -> 119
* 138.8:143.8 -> 116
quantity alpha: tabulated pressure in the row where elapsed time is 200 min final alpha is 118.3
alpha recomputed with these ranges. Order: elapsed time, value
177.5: 129.5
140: 123.5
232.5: 129.4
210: 123.3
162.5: 132.7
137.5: 117.5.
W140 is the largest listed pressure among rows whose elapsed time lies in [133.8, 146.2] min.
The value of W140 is 123.5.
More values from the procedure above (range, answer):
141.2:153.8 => 129.8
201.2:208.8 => 128.5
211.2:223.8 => 129.2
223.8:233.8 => 130.2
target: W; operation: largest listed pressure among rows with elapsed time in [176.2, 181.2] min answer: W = 129.5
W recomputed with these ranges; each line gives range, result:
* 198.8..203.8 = 127.5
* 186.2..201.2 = 131.1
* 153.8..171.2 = 132.7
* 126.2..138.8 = 121.8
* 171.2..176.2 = 125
